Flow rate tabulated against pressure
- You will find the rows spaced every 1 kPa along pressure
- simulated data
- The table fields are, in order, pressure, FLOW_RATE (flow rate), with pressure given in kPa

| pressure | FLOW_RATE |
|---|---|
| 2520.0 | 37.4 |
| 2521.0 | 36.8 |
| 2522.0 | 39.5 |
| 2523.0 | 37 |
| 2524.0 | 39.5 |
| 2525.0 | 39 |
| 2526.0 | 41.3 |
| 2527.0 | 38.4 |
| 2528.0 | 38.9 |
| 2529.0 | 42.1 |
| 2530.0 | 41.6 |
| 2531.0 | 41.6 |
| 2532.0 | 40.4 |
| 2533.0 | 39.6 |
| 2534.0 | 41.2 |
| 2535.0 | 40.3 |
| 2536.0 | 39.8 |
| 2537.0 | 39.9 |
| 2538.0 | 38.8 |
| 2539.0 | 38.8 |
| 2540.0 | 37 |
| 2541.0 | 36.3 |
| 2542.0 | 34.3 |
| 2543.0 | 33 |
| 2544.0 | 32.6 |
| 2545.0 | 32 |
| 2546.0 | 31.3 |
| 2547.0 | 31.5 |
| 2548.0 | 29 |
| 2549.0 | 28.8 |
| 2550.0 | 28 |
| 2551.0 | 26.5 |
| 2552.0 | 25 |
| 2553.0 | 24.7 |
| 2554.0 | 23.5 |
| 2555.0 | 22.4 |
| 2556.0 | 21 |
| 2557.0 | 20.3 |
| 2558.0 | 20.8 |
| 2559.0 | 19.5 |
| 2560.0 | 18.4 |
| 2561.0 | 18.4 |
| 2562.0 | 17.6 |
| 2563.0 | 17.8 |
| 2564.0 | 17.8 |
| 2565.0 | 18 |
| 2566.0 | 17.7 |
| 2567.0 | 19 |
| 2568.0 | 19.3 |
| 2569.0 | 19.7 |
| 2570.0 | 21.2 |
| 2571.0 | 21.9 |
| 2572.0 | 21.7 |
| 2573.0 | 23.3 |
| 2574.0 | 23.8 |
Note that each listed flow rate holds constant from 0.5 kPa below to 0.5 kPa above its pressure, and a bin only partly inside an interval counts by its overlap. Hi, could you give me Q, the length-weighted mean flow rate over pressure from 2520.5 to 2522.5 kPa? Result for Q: 38.1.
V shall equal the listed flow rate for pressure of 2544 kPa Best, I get 32.6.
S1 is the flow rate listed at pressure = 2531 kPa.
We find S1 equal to 41.6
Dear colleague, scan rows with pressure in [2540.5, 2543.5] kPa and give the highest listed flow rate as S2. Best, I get 36.3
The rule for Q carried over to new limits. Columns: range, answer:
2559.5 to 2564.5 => 18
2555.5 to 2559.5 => 20.4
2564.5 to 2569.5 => 18.7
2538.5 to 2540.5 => 37.9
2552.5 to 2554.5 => 24.1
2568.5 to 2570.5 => 20.4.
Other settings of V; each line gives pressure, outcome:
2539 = 38.8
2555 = 22.4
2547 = 31.5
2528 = 38.9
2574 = 23.8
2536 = 39.8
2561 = 18.4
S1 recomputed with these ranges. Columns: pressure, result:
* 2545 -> 32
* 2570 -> 21.2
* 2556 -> 21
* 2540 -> 37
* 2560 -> 18.4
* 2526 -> 41.3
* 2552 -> 25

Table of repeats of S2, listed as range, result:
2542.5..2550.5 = 33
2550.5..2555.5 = 26.5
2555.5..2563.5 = 21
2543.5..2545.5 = 32.6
